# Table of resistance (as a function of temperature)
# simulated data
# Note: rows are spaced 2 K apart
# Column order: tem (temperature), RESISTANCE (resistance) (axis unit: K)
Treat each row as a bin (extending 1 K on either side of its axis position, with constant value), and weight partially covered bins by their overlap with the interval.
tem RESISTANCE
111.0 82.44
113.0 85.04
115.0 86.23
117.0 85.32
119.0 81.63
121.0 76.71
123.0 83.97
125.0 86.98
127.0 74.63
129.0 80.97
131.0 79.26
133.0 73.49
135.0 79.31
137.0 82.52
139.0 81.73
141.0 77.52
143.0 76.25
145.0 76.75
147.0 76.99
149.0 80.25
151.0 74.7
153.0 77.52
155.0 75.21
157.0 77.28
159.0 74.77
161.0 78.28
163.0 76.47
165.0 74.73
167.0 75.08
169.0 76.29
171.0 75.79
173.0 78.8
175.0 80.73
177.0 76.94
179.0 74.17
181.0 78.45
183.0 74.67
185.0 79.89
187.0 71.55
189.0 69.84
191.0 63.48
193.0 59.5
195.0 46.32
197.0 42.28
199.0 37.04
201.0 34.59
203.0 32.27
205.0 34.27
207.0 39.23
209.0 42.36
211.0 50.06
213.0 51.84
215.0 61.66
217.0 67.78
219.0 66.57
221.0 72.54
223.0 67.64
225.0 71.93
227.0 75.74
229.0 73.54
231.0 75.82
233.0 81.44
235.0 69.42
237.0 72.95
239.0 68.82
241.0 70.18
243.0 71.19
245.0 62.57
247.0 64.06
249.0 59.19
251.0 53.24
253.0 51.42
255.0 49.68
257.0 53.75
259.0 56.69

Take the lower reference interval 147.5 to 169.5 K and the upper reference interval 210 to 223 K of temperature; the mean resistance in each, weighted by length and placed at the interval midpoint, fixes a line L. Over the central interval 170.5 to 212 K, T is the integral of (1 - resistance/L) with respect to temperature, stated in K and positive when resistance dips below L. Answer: 6.1 K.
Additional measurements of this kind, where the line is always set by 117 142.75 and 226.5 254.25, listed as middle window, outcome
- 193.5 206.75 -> 6.1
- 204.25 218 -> 4.1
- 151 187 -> -0.5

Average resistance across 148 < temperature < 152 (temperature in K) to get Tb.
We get 77.5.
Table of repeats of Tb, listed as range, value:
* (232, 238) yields 74.6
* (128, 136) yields 78.3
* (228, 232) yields 74.7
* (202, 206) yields 33.3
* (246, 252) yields 58.8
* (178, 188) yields 75.7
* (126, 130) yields 77.8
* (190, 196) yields 56.4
